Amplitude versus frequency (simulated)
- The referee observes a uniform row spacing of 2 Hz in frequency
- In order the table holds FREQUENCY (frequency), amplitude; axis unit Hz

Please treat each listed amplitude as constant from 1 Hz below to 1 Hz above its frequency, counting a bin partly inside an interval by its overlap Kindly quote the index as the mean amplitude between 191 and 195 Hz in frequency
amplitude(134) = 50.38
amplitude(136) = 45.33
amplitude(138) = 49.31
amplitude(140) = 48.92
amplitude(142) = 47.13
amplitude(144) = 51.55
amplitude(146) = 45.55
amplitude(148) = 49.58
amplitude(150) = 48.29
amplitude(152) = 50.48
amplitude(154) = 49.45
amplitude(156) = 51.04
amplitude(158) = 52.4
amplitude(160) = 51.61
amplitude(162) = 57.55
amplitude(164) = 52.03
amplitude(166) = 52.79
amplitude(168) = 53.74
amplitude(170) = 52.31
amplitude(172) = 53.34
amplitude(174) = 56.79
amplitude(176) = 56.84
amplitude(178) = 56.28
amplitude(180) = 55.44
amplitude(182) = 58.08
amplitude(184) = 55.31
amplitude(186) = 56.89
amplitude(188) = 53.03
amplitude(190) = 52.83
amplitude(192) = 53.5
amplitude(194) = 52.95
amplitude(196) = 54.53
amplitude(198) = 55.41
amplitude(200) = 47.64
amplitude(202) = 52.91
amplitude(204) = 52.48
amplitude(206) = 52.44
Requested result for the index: 53.2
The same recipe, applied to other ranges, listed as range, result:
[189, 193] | 53.2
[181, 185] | 56.7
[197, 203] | 52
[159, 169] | 53.5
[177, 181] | 55.9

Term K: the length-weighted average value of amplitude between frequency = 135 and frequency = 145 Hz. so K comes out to 48.4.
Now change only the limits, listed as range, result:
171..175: 55.1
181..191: 55.2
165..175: 53.8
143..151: 48.7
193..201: 52.6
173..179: 56.6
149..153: 49.4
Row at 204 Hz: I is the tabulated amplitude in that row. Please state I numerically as 52.48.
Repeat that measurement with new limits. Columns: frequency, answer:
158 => 52.4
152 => 50.48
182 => 58.08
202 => 52.91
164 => 52.03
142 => 47.13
